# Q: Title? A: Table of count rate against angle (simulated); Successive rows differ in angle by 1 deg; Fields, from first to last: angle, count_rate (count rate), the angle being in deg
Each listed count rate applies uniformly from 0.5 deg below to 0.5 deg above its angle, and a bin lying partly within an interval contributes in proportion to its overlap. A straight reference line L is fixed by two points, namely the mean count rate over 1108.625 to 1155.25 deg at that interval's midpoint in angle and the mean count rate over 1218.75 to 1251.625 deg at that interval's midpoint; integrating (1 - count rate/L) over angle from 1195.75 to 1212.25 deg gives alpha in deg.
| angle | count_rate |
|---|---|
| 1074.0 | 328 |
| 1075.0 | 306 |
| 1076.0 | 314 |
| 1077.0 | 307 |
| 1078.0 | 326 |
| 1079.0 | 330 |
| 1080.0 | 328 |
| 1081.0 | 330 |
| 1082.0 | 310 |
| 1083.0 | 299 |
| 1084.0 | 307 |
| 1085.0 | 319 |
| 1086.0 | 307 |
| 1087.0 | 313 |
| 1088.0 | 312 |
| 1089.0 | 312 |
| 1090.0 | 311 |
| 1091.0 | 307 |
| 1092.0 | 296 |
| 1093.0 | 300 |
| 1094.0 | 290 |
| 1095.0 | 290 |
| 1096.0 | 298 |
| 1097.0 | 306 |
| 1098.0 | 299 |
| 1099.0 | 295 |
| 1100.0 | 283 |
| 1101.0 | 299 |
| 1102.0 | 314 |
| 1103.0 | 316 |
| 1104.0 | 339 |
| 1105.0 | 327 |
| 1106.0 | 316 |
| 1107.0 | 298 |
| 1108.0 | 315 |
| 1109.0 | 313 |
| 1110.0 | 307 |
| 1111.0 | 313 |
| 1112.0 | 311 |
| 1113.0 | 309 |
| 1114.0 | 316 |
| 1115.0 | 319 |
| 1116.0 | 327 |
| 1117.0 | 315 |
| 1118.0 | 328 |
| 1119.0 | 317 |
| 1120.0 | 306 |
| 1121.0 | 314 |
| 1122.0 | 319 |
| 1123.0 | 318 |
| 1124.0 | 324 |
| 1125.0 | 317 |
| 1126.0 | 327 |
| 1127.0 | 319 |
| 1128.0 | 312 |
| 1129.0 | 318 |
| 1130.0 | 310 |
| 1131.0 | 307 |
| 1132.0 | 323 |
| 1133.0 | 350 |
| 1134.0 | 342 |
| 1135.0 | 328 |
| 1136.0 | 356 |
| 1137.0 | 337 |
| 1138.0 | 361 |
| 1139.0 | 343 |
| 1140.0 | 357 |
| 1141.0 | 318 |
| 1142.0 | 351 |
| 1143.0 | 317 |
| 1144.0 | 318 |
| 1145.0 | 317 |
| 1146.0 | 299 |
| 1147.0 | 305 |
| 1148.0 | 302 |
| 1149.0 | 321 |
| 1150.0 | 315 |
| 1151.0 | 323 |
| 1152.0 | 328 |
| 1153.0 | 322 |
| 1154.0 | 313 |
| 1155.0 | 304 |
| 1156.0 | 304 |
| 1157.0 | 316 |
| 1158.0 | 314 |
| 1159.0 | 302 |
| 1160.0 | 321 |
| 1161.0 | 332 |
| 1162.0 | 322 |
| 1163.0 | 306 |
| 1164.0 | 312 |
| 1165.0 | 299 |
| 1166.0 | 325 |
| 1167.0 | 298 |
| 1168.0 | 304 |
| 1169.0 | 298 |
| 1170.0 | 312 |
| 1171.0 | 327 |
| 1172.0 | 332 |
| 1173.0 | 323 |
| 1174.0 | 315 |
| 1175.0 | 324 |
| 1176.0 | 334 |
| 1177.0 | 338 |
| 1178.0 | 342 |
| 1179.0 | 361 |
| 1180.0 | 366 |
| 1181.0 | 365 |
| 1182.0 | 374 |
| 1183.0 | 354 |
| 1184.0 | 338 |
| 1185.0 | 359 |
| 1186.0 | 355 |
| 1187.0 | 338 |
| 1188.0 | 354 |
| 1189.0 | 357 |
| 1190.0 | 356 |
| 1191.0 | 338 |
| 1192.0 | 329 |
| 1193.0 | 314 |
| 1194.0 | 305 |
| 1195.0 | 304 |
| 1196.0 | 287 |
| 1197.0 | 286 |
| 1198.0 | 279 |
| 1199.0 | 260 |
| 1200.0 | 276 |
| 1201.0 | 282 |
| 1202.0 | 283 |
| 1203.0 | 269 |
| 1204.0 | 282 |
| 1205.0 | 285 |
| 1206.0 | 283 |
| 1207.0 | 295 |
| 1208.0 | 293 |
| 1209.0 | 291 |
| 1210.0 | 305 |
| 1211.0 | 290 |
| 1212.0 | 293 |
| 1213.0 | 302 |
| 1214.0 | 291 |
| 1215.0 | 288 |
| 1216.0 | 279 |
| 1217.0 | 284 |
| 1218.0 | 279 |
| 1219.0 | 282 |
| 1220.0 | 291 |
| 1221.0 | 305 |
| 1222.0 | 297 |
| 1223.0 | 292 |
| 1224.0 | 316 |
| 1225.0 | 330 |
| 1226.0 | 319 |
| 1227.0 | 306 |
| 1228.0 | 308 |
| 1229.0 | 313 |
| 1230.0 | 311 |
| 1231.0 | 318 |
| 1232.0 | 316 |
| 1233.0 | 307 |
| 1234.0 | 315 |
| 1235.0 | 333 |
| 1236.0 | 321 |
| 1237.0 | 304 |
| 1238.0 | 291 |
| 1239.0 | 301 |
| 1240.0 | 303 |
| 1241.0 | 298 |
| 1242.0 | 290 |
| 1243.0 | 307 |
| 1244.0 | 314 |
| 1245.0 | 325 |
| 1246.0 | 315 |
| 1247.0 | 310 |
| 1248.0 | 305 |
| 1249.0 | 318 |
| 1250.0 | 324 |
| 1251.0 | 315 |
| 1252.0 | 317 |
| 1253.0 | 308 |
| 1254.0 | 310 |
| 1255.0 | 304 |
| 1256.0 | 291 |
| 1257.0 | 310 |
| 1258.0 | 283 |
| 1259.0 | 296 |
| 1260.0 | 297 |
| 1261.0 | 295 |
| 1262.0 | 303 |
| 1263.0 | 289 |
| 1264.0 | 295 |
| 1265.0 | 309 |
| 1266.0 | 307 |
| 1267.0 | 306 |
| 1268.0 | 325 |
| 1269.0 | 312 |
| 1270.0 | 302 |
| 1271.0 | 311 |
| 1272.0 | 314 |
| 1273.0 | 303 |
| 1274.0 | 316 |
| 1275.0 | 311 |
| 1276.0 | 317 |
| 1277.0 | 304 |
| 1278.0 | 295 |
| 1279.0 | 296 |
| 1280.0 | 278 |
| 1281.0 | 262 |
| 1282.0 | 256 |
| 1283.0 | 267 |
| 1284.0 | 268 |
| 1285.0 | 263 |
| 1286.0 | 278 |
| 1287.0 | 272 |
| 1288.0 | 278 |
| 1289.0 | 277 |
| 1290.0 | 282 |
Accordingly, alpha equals 1.51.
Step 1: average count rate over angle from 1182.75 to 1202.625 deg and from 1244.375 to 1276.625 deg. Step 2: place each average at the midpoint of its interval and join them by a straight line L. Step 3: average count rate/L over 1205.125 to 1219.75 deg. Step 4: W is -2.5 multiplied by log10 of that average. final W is 0.089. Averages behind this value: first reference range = 317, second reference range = 308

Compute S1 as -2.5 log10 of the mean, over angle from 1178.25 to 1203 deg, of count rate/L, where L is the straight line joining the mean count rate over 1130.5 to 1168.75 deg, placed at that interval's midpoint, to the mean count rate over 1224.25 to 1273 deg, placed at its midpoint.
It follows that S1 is -0.030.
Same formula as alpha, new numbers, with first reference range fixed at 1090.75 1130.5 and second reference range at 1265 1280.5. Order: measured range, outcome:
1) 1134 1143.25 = -0.93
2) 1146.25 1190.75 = -2.57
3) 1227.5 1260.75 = -0.10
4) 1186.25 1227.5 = 1.10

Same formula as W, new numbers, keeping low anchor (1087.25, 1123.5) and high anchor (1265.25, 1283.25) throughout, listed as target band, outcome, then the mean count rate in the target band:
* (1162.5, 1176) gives -0.029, 314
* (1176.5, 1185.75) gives -0.165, 355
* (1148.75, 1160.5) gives -0.029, 315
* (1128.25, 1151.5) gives -0.065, 327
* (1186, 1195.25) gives -0.102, 335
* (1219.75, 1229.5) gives -0.020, 308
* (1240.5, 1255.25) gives -0.034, 311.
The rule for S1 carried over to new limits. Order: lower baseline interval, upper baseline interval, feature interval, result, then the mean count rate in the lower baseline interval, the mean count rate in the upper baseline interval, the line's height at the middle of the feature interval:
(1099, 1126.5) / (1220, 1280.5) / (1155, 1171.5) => 0.000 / 315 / 307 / 312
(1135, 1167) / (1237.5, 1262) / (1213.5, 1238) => 0.017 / 321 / 305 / 309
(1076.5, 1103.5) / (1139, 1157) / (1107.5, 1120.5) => -0.010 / 308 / 319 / 312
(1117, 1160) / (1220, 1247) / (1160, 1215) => 0.001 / 322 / 309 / 315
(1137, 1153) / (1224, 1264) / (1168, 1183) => -0.053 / 325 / 308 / 320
